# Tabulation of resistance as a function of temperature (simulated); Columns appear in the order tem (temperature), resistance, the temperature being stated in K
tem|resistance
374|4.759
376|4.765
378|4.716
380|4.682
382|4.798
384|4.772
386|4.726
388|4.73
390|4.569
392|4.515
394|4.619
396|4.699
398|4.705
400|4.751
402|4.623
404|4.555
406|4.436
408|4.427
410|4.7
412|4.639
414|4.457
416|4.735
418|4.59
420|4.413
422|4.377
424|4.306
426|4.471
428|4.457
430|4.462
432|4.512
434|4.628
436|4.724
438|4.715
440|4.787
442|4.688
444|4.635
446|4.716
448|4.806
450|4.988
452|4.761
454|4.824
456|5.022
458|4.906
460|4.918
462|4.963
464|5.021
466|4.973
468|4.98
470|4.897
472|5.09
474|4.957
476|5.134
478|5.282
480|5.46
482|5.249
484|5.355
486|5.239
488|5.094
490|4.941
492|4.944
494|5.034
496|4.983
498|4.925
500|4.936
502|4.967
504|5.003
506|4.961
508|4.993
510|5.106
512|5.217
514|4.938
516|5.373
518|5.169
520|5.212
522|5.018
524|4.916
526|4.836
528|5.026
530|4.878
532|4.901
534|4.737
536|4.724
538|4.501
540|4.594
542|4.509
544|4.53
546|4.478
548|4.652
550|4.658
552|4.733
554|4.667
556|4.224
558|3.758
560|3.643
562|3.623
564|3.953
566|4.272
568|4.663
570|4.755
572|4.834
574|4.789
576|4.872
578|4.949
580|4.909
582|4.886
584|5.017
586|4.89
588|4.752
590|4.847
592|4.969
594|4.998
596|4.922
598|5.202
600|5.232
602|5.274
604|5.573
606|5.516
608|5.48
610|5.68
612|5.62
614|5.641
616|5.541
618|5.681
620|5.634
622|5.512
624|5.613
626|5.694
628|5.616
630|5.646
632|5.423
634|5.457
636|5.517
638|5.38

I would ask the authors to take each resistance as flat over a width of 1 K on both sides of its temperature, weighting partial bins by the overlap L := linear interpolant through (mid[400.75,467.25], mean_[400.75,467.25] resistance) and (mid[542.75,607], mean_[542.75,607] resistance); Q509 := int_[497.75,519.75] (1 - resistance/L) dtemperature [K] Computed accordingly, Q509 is -1.7 K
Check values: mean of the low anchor 4.68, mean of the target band 5.06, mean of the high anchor 4.72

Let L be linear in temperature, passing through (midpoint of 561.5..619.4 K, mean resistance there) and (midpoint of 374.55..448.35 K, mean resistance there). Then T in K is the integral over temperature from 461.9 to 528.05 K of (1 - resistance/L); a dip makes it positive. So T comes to -3.5 K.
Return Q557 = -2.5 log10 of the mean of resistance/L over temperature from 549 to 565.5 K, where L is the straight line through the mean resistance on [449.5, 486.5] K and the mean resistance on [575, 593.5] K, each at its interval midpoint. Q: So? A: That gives 0.186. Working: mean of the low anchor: 5.05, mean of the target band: 4.16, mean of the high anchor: 4.9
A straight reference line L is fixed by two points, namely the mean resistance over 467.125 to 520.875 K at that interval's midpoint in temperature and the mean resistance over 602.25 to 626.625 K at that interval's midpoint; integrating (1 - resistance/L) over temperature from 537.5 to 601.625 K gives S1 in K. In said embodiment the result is 9.1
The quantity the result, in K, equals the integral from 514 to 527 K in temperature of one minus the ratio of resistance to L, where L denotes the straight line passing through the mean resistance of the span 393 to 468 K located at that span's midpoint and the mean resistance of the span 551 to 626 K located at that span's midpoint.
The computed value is -0.6 K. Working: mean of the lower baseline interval 4.68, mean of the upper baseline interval 4.96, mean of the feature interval 5.08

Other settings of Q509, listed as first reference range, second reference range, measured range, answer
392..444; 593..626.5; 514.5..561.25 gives 4.0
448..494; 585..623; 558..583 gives 3.6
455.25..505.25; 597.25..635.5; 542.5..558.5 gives 2.5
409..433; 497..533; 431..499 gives -2.8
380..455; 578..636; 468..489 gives -1.3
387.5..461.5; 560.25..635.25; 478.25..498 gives -1.3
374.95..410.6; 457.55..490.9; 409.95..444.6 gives 1.9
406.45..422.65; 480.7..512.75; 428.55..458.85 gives -0.1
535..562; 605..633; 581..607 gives 0.5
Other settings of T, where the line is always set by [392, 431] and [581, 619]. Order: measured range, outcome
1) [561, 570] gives 1.6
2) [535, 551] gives 1.4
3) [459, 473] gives -0.7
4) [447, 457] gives -0.4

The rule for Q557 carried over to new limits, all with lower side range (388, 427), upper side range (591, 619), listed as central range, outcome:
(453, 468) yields -0.04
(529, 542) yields 0.09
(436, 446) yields 0.00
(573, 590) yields 0.09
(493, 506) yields -0.01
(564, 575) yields 0.14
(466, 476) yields -0.04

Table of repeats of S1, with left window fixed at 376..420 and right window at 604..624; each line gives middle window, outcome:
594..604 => 0.6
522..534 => 0.7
